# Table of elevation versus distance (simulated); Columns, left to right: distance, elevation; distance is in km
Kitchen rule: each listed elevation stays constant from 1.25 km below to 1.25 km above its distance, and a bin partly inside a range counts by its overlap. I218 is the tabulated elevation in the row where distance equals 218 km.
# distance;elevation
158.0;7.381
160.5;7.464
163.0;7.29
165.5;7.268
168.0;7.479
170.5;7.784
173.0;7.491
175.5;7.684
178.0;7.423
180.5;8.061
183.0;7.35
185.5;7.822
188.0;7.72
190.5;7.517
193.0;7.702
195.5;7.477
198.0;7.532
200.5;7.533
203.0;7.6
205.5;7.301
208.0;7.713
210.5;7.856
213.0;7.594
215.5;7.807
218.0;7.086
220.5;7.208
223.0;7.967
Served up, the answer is 7.086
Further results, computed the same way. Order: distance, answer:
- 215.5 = 7.807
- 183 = 7.35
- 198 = 7.532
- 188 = 7.72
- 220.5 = 7.208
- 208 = 7.713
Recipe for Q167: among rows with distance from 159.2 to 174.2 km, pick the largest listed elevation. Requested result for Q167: 7.784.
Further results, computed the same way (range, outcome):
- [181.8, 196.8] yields 7.822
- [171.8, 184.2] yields 8.061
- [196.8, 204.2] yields 7.6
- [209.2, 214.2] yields 7.856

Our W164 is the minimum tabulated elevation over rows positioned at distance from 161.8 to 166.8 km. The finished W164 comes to 7.268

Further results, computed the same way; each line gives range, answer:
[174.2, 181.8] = 7.423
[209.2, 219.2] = 7.086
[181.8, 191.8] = 7.35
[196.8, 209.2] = 7.301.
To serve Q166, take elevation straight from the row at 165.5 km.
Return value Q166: 7.268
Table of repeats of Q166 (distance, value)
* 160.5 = 7.464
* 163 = 7.29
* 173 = 7.491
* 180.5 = 8.061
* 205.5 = 7.301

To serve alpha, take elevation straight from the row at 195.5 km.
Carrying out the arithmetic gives 7.477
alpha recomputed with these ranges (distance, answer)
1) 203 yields 7.6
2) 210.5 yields 7.856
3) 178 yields 7.423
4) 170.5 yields 7.784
